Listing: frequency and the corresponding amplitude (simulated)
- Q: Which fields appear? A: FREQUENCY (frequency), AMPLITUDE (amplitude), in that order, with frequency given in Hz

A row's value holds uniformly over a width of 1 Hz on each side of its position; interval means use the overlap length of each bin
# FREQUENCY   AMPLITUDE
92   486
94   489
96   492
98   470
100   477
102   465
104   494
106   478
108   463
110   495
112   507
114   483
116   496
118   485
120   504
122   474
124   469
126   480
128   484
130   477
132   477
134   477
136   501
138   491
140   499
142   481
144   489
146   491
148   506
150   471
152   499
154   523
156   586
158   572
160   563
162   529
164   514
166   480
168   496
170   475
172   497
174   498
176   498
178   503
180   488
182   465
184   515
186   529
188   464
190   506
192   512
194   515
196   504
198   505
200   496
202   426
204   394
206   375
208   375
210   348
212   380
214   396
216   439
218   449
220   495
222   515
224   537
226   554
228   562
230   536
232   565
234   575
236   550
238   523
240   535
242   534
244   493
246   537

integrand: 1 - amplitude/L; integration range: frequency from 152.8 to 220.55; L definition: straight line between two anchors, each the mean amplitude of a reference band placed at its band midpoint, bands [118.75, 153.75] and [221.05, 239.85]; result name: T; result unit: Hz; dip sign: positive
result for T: 4.9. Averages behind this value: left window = 487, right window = 546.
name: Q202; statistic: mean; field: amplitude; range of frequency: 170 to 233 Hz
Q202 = 479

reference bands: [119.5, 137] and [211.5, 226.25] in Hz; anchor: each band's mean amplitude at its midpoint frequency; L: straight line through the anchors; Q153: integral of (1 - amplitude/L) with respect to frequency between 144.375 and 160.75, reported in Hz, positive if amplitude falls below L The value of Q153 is -1.6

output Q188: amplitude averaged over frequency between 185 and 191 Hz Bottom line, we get 500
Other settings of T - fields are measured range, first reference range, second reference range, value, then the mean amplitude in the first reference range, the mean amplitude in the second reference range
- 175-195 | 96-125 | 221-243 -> 0.8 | 483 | 544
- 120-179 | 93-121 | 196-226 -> -4.0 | 486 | 444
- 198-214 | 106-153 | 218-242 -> 3.6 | 487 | 537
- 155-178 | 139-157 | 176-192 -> -0.8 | 505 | 497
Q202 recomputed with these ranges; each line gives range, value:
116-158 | 495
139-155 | 495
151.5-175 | 520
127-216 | 483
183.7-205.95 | 482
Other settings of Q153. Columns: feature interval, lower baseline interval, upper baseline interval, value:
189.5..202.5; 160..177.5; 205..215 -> -2.5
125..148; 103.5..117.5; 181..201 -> 0.2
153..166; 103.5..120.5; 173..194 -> -1.2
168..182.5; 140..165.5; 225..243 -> 1.0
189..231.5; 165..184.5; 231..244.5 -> 4.1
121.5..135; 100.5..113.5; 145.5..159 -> 0.7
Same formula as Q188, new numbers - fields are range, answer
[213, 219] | 428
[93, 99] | 484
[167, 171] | 486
